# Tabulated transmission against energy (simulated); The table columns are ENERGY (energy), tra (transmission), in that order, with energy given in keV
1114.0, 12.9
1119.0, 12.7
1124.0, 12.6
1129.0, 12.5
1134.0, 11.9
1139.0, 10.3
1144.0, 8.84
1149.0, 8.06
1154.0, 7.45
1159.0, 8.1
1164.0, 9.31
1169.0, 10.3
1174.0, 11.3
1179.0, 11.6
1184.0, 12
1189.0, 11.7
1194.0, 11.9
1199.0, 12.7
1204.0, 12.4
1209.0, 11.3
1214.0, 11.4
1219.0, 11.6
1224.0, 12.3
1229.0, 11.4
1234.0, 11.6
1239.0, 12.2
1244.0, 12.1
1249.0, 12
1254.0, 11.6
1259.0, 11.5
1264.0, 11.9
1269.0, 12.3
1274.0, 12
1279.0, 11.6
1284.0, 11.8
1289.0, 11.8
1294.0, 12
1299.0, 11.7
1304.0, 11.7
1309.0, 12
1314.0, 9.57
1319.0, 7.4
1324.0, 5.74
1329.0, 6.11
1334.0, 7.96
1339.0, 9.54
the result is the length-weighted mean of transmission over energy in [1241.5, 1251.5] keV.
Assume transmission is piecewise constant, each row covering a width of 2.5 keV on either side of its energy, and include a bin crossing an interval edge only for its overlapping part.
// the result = 12.1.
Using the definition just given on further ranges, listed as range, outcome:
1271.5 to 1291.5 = 11.8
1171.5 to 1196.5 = 11.7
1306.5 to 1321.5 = 9.66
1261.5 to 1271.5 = 12.1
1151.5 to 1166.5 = 8.29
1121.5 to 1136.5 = 12.3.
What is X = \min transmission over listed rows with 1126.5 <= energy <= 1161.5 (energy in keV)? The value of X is 7.45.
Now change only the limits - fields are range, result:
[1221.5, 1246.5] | 11.4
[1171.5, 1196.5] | 11.3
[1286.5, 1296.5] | 11.8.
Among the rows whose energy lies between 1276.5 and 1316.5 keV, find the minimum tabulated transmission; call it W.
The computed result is 9.57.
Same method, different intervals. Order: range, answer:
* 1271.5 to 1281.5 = 11.6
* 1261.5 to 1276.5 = 11.9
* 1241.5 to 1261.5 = 11.5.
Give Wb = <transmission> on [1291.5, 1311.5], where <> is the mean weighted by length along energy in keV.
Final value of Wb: 11.8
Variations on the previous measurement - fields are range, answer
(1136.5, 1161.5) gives 8.55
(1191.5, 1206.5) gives 12.3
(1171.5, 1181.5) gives 11.4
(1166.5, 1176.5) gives 10.8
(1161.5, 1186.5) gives 10.9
